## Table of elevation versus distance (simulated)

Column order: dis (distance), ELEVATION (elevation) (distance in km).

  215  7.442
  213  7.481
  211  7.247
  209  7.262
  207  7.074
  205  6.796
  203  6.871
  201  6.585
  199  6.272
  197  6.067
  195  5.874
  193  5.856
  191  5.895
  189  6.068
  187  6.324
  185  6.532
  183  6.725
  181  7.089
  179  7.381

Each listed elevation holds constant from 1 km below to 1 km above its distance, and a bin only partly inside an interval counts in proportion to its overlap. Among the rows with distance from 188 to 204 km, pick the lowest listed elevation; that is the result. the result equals 5.856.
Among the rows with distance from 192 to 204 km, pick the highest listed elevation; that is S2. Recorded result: 6.871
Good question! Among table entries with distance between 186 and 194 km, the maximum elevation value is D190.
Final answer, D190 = 6.324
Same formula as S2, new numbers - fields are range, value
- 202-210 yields 7.262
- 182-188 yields 6.725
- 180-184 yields 7.089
